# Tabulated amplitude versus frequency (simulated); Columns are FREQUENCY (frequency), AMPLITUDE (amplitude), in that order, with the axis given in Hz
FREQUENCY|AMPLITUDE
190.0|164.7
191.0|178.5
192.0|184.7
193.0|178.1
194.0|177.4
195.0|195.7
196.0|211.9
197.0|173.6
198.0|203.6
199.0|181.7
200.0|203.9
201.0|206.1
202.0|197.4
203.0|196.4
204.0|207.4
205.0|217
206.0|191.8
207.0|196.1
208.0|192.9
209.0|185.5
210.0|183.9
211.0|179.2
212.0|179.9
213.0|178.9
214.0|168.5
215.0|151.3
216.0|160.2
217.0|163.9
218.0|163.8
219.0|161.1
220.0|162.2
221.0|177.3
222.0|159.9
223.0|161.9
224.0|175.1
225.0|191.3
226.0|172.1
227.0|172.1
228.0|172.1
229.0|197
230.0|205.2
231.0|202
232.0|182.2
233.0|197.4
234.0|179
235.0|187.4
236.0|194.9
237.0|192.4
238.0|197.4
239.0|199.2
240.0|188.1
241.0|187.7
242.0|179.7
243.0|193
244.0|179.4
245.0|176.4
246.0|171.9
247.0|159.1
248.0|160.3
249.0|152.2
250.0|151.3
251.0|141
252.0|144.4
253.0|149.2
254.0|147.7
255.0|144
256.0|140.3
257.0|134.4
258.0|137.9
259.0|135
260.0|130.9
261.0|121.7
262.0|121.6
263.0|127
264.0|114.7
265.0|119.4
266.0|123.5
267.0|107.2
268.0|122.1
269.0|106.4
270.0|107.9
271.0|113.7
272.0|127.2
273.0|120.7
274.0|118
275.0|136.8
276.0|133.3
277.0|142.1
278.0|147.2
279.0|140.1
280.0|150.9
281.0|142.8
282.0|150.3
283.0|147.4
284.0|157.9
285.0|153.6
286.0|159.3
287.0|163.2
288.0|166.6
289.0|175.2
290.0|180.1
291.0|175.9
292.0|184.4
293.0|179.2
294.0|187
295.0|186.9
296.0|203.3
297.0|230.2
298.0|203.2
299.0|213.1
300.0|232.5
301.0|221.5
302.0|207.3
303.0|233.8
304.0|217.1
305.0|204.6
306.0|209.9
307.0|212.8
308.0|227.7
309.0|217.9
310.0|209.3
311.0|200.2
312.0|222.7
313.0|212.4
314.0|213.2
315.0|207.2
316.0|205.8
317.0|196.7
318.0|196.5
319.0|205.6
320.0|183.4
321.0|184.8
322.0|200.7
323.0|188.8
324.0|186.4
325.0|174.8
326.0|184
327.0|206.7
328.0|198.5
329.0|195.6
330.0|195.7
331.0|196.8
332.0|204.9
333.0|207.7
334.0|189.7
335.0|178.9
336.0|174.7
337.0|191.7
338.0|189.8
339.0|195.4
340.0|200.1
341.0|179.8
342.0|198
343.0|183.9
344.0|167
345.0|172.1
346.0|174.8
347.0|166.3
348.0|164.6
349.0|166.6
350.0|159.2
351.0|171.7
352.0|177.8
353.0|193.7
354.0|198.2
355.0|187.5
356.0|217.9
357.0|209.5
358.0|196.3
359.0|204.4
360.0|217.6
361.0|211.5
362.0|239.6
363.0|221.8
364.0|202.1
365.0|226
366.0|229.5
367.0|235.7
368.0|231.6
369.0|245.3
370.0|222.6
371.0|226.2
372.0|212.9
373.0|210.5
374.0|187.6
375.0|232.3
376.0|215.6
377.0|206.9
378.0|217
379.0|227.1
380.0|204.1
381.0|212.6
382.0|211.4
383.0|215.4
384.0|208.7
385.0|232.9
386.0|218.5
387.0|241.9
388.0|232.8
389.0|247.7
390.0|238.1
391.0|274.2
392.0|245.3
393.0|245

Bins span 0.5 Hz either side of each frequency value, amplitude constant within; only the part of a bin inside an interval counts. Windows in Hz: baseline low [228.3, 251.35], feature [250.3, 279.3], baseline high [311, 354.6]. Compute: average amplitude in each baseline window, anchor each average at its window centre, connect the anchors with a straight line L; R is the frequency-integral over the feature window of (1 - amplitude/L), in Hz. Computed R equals 8.6 Hz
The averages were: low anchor 182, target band 130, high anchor 190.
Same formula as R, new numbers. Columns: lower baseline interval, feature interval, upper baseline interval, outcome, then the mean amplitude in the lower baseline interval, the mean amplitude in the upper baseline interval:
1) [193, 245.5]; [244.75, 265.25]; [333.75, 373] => 5.07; 185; 198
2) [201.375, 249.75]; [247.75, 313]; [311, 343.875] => 9.13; 181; 195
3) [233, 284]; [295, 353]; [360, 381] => -2.36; 149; 220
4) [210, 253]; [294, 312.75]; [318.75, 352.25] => -3.17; 175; 186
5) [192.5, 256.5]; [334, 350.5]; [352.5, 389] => 2.40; 179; 217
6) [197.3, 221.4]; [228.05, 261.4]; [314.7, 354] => 2.91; 184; 188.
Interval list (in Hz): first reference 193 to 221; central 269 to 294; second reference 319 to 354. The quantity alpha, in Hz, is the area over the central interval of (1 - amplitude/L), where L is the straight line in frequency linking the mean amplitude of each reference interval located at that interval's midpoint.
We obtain 4.9 Hz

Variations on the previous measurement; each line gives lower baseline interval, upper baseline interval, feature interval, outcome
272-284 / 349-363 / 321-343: -1.4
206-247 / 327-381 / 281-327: -0.4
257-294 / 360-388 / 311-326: -2.0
